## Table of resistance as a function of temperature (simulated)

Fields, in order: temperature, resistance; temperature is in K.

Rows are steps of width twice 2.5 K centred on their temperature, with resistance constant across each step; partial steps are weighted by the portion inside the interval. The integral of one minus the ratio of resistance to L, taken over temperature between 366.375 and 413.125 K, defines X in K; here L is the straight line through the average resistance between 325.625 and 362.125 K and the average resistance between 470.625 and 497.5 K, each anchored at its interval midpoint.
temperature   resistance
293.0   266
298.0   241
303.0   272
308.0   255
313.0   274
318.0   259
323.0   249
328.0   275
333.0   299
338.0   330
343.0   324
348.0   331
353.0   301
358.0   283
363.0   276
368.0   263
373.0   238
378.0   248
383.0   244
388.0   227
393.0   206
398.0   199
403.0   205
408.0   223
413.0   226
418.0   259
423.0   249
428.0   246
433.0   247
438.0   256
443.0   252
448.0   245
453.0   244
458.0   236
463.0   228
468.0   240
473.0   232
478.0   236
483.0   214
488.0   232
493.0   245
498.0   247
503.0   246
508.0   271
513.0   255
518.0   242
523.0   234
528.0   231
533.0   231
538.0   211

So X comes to 9.0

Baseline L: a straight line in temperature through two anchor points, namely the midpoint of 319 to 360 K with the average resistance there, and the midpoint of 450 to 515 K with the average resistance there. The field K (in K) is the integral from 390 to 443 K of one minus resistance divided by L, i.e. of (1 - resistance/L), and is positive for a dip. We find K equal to 6.7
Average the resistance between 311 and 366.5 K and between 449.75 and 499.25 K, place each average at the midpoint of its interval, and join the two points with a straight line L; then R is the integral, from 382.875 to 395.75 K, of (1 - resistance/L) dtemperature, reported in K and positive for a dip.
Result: 2.3 K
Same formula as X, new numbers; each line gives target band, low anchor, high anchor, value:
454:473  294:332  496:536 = 1.1 K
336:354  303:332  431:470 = -4.3 K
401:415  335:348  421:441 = 2.7 K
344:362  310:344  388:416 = -3.0 K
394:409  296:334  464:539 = 2.7 K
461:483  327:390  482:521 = 1.8 K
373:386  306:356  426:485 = 1.3 K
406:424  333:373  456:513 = 2.1 K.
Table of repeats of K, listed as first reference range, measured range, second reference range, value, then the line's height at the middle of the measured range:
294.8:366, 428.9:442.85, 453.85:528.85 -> 0.2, 255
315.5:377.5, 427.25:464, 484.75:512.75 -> 2.2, 261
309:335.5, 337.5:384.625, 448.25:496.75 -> -3.8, 261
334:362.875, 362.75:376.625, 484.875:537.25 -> 2.1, 301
